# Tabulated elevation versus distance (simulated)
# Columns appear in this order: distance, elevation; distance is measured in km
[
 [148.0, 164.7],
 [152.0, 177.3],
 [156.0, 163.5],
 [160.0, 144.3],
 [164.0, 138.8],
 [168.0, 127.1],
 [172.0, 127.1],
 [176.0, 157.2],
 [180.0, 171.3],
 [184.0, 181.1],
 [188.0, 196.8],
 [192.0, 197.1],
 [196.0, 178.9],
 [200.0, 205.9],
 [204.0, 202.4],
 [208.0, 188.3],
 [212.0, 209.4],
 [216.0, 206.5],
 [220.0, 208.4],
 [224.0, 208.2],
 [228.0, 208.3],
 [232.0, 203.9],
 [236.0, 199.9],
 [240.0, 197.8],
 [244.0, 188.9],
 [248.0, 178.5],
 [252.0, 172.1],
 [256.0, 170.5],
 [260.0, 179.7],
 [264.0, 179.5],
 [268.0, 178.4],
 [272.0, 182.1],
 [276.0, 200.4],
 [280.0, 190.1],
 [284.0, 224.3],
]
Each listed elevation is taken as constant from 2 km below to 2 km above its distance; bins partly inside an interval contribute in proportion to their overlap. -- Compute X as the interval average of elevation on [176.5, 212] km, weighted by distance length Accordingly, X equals 190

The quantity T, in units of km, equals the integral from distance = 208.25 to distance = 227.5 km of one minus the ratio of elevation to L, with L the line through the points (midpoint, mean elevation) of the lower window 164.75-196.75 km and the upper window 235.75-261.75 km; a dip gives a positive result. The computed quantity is -3.4 km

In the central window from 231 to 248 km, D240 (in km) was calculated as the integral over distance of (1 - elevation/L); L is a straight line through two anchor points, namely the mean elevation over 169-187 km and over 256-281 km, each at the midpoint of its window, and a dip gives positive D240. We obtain -1.9 km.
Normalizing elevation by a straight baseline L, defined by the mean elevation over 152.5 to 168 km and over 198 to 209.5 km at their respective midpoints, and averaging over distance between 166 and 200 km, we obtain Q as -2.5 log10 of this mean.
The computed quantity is 0.04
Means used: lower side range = 149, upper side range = 199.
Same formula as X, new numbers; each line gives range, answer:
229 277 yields 186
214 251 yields 199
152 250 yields 183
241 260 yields 179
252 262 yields 174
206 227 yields 204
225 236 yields 205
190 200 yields 192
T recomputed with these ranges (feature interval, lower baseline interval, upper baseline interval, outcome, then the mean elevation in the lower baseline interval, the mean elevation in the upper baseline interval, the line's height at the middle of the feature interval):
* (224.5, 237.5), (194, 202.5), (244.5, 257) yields -1.6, 193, 176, 182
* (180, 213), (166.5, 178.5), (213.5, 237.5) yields -4.7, 139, 206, 169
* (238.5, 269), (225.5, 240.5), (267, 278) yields 2.3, 203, 188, 195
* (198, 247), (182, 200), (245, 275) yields -4.5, 190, 178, 185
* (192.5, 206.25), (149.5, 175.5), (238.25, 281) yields -3.0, 147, 183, 161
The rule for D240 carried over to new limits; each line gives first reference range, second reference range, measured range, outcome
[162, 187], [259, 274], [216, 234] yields -4.3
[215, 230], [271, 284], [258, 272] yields 1.4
